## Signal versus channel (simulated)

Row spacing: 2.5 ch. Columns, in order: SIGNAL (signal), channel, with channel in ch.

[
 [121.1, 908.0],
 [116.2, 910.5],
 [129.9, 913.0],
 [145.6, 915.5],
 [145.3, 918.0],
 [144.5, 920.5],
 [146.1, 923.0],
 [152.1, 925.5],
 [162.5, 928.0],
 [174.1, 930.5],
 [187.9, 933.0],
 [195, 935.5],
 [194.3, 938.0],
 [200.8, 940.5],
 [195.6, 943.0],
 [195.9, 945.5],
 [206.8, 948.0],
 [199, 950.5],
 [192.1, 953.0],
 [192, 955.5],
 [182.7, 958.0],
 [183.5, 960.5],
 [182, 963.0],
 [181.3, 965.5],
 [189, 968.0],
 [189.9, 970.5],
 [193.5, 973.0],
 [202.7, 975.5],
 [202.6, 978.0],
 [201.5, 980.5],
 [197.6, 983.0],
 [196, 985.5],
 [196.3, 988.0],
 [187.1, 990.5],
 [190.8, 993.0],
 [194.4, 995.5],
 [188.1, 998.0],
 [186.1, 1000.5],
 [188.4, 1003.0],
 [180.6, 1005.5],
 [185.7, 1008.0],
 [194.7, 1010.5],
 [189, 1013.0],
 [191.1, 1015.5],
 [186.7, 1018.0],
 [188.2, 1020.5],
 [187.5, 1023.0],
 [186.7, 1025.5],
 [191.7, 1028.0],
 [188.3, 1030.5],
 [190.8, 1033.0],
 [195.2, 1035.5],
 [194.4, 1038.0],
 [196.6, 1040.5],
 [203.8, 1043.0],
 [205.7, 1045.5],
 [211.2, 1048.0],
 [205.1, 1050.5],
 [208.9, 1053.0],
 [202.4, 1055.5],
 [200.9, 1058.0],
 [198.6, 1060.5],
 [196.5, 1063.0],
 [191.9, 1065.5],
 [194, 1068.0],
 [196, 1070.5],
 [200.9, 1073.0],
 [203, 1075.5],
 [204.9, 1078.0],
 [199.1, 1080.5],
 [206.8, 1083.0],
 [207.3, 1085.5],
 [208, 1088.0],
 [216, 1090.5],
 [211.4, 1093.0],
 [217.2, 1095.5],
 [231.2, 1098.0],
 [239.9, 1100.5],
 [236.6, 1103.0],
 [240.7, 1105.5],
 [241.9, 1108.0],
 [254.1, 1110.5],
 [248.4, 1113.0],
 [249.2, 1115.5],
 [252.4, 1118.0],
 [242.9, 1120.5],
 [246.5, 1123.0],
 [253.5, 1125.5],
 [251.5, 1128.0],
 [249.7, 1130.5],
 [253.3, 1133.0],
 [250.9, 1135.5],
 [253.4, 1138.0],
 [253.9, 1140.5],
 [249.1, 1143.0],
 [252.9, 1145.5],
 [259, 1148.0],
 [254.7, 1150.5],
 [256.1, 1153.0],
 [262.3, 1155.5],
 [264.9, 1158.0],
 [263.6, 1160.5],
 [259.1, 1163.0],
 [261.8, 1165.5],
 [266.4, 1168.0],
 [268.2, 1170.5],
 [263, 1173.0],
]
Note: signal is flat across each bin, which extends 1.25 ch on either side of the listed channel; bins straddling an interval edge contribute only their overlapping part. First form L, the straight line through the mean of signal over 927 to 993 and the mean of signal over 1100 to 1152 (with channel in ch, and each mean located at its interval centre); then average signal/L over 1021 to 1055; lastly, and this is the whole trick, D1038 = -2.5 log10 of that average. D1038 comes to 0.11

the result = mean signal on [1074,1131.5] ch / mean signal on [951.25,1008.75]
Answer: 1.21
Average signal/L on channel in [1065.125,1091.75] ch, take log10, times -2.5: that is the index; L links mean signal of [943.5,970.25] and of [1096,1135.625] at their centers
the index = 0.15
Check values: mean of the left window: 191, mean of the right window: 246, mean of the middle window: 203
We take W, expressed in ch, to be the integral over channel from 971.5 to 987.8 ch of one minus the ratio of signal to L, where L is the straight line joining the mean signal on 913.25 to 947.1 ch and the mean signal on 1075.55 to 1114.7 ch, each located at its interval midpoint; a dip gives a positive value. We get -1.0 ch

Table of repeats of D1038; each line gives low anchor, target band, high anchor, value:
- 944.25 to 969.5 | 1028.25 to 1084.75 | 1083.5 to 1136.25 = 0.11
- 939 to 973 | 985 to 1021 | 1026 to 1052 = 0.03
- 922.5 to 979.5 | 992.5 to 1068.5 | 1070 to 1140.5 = 0.09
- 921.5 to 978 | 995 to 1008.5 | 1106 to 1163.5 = 0.10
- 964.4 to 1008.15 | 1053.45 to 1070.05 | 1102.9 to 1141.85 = 0.13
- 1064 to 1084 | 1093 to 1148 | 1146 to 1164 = -0.05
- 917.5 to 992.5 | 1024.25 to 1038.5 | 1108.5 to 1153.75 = 0.13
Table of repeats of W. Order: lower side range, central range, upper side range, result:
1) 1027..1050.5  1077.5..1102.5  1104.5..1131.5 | 1.7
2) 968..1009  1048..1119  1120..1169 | 4.6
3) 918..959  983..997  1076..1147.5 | 0.3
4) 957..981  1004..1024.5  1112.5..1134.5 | 2.0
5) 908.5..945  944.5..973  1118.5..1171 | -2.2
